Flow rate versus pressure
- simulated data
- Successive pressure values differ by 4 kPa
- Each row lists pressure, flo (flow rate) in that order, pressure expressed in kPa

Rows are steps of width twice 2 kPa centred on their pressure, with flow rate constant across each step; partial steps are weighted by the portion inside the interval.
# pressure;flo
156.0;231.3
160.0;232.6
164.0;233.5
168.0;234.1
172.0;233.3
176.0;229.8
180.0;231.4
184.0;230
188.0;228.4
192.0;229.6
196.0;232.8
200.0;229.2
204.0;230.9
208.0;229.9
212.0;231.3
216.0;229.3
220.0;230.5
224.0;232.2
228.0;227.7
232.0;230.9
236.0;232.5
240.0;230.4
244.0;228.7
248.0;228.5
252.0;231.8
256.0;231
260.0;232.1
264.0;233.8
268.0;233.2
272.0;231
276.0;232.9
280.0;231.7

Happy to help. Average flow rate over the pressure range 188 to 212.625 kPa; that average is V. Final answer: 230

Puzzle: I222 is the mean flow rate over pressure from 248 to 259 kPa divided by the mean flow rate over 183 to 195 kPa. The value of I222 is 1.0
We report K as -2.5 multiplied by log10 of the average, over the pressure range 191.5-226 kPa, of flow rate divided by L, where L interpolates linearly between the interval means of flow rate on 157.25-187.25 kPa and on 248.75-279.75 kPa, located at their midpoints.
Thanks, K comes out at 0.01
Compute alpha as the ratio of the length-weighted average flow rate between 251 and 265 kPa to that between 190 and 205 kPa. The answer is 1.01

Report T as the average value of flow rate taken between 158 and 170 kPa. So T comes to 233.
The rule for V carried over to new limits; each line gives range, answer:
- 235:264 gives 231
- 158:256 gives 231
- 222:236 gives 231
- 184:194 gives 229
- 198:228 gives 230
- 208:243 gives 231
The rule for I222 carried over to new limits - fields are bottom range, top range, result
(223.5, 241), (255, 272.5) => 1.01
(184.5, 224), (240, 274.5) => 1.00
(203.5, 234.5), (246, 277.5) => 1.01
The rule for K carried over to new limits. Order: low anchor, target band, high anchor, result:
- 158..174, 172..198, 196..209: 0.01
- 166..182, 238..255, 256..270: 0.01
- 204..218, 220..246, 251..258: 0.00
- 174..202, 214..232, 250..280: 0.01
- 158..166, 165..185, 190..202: 0.00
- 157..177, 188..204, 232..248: 0.01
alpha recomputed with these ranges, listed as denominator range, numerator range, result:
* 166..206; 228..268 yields 1.00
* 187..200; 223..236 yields 1.00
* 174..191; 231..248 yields 1.00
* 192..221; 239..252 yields 1.00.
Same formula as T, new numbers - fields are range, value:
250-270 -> 232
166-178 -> 232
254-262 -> 232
